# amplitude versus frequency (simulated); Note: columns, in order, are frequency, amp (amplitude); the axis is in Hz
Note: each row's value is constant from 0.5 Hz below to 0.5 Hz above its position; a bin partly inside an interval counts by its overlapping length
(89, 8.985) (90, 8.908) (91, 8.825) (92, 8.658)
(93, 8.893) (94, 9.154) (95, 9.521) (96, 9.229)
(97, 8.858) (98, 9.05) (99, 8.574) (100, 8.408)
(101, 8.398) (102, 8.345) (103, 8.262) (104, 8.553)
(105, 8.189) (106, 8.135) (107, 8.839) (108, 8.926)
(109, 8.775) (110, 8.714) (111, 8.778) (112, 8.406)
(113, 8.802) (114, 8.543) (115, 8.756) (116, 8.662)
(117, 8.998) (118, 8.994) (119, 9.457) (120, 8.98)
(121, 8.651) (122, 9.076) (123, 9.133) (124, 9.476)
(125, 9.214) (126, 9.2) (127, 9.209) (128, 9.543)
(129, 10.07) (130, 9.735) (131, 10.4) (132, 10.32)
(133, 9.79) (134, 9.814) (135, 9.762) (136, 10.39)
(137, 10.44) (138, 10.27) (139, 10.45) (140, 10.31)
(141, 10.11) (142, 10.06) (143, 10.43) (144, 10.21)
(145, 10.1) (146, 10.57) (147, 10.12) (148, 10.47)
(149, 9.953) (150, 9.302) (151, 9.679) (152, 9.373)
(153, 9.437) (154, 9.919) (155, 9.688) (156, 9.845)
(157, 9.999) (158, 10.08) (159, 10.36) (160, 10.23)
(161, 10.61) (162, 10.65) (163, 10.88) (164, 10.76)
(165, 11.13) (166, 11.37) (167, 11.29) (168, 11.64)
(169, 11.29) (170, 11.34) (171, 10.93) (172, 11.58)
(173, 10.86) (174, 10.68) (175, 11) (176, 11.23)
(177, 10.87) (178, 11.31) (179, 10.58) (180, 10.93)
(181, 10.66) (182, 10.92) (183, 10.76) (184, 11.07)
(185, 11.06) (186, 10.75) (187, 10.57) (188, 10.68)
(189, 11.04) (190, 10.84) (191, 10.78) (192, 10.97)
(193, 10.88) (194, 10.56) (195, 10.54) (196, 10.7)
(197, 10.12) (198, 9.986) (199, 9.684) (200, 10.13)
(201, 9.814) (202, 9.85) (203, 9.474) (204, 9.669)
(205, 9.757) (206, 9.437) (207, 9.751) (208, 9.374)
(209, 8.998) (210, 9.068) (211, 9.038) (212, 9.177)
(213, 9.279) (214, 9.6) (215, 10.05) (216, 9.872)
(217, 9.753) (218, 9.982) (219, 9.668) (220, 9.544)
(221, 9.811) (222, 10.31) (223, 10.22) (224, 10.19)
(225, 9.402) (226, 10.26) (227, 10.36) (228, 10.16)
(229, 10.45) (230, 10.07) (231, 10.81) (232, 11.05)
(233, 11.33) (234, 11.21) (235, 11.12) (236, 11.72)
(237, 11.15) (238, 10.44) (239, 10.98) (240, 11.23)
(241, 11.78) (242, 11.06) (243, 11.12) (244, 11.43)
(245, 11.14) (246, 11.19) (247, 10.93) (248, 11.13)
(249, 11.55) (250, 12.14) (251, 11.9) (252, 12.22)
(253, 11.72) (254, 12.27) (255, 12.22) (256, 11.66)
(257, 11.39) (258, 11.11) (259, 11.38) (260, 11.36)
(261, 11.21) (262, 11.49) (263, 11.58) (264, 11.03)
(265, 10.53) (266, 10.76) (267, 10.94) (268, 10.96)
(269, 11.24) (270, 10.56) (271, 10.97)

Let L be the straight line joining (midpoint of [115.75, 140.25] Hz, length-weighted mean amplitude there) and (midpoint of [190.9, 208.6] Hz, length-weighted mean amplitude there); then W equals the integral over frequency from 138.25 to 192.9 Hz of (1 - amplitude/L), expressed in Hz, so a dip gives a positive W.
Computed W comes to -4.1 Hz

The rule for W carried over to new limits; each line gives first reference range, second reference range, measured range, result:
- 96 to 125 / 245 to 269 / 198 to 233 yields 2.67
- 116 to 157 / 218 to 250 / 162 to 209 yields -1.72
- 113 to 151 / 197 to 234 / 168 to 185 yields -2.12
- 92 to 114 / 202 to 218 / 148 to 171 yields -3.23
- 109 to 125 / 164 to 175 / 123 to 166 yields 0.08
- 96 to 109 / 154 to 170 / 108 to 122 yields 0.30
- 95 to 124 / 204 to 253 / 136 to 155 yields -1.62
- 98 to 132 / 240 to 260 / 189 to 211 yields 1.13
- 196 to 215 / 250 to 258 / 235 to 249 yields 0.15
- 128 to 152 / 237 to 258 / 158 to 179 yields -1.03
